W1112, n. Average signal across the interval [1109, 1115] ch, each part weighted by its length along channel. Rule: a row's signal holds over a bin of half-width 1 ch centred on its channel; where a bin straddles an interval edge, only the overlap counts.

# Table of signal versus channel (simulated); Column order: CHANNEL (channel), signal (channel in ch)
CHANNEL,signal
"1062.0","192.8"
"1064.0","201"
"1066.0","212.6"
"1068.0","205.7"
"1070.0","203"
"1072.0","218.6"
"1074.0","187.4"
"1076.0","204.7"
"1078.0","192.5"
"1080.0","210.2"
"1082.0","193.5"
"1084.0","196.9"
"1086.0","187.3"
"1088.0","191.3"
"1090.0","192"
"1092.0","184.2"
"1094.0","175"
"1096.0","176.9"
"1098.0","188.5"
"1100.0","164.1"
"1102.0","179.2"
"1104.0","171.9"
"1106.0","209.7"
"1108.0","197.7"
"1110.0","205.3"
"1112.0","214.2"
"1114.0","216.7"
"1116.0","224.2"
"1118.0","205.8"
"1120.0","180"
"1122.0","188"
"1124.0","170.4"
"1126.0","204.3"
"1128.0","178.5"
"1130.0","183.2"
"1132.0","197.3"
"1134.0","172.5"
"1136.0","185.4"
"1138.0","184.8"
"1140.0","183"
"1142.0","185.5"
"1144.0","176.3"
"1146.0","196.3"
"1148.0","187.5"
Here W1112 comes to 212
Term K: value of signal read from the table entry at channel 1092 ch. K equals 184.2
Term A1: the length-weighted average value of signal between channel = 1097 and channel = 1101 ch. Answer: 176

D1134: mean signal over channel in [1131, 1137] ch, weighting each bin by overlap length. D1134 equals 185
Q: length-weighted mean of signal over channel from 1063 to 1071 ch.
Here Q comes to 206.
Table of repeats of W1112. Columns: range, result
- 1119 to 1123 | 184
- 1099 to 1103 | 172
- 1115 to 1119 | 215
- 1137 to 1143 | 184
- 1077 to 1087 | 196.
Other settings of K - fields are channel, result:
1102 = 179.2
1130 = 183.2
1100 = 164.1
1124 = 170.4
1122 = 188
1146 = 196.3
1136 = 185.4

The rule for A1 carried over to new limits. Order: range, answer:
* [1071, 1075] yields 203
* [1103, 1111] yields 196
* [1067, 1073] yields 209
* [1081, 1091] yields 192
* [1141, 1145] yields 181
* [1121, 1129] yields 185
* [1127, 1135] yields 183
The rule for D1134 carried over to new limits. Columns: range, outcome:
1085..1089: 189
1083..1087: 192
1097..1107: 183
